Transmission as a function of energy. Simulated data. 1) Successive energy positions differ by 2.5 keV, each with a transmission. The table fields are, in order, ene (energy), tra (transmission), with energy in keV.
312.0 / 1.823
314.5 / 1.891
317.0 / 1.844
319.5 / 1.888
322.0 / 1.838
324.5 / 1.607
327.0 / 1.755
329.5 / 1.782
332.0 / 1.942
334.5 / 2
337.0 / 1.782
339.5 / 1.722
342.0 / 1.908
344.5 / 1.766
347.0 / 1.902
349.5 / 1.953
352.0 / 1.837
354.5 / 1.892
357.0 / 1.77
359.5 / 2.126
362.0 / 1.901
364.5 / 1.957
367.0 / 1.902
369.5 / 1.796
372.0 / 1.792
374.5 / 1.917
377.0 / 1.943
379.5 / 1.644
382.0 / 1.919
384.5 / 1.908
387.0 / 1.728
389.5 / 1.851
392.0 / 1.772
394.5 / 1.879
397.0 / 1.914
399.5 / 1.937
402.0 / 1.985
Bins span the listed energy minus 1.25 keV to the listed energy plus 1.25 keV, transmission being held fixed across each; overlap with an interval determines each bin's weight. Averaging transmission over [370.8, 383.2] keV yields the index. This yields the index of 1.84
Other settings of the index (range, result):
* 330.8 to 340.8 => 1.86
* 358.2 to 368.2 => 1.97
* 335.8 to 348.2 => 1.82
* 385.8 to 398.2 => 1.83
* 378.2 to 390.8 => 1.81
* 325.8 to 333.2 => 1.83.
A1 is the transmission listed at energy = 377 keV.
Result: 1.943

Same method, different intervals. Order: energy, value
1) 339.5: 1.722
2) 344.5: 1.766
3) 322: 1.838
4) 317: 1.844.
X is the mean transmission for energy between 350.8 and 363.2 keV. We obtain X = 1.91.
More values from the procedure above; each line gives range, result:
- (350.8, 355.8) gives 1.86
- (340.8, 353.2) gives 1.87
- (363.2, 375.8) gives 1.87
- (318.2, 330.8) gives 1.77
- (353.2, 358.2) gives 1.83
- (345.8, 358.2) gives 1.87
